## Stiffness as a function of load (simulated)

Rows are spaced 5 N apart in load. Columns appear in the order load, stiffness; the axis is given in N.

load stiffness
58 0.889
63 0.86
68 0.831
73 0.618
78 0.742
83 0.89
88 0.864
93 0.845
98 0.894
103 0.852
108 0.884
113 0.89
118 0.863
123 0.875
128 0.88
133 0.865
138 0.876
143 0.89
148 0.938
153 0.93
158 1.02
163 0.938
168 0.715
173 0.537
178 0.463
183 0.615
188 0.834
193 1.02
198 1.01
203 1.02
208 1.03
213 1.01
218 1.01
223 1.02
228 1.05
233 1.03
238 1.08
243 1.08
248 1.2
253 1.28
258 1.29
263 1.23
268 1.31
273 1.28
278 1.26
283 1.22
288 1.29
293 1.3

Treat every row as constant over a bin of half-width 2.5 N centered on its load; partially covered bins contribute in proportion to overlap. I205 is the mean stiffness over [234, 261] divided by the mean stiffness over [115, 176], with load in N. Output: 1.4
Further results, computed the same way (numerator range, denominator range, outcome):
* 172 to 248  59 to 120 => 1.12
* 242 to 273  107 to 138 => 1.42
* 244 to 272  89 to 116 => 1.44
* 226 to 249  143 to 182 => 1.37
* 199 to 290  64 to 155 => 1.34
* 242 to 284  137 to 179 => 1.51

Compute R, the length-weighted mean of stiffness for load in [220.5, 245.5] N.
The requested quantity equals 1.05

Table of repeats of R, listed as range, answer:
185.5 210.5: 0.983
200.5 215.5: 1.02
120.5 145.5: 0.877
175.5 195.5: 0.733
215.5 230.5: 1.03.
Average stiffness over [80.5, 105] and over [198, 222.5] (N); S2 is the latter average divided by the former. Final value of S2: 1.17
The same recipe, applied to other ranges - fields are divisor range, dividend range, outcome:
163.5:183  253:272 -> 2.08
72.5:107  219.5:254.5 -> 1.32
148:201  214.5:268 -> 1.39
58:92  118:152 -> 1.10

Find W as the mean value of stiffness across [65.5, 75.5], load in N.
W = 0.724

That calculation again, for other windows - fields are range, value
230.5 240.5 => 1.06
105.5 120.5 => 0.879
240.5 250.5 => 1.14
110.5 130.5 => 0.877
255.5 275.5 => 1.28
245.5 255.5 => 1.24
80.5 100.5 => 0.873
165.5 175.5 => 0.626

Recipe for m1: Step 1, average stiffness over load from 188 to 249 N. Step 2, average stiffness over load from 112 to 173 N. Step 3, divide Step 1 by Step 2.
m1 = 1.2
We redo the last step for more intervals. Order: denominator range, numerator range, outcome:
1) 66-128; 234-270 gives 1.43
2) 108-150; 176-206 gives 0.95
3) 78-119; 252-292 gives 1.47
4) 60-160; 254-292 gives 1.47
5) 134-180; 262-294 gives 1.55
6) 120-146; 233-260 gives 1.33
